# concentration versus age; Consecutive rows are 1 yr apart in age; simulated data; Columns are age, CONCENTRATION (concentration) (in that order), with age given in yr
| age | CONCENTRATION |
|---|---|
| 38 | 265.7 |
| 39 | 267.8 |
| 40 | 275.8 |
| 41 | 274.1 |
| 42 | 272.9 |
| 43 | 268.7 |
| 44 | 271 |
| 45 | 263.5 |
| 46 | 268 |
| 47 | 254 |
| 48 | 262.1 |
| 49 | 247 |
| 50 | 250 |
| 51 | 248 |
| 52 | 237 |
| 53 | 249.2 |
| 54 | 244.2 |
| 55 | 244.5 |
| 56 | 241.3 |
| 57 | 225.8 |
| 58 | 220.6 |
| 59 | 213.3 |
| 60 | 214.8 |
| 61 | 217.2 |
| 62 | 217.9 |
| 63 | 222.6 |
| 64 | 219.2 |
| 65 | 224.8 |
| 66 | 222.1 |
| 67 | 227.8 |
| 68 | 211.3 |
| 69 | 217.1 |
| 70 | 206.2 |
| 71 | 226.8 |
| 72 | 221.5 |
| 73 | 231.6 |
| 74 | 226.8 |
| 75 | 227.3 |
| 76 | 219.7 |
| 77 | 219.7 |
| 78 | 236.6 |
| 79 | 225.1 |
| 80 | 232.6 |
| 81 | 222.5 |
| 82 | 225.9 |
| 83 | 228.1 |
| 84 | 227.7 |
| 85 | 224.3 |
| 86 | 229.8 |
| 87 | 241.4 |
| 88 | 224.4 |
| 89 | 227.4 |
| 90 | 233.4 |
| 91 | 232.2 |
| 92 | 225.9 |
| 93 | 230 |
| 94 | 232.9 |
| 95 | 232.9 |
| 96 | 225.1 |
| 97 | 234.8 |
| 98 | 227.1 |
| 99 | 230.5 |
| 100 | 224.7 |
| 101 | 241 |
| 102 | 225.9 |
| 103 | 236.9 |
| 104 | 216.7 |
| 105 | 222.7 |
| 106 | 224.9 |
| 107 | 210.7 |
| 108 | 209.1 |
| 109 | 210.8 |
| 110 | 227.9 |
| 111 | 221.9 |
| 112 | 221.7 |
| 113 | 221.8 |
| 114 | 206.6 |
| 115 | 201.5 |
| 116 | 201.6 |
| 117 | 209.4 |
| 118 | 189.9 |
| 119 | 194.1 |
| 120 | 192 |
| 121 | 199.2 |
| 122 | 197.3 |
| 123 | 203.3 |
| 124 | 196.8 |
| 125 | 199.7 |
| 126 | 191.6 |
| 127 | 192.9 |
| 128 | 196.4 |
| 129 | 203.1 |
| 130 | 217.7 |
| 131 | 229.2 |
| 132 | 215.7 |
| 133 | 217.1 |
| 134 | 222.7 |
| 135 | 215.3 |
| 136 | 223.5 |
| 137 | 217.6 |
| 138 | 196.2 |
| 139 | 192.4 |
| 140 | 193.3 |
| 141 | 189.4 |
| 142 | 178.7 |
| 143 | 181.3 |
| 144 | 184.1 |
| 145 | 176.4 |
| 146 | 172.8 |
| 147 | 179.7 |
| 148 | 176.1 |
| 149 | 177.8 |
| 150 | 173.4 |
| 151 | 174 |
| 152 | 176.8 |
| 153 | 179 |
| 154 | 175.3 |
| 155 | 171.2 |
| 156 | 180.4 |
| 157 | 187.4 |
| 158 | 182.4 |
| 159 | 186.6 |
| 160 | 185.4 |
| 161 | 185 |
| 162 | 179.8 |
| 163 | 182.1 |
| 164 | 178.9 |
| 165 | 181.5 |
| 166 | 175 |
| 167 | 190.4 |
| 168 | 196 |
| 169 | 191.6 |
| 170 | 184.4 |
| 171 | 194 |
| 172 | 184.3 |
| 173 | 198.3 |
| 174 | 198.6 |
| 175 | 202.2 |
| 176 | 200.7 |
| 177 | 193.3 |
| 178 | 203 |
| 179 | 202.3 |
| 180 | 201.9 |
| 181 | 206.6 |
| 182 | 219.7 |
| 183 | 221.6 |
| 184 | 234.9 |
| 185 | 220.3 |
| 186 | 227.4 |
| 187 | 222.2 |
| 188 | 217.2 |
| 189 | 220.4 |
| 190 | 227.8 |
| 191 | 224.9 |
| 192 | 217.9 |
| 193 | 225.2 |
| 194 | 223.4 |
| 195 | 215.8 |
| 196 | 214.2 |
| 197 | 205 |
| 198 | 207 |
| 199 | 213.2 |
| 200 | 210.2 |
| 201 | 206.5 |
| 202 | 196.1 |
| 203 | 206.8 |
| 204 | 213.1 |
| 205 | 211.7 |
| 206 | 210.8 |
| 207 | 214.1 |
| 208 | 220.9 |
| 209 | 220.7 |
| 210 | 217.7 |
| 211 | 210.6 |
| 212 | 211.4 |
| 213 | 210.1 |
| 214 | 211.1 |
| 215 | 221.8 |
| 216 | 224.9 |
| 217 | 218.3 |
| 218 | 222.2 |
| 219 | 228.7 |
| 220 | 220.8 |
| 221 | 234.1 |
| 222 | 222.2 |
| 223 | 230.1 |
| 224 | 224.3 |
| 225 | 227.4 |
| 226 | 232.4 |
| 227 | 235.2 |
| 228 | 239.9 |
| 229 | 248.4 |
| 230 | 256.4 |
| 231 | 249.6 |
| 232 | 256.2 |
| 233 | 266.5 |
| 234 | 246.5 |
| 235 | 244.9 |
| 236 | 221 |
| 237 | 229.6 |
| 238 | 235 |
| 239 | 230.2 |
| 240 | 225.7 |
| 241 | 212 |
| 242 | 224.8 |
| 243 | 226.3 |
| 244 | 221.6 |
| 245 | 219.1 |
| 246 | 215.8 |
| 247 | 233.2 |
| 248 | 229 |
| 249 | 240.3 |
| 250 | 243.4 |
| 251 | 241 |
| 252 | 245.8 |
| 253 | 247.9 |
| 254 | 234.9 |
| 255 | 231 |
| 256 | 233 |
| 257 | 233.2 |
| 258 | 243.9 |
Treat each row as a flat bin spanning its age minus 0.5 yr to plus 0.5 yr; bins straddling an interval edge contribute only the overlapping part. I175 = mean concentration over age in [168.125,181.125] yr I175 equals 197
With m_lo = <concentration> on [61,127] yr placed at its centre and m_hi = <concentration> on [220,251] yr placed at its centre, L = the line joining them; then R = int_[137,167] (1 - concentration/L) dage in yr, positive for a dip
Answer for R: 5.80 yr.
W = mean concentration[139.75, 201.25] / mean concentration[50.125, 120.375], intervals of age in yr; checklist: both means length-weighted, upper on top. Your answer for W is 0.9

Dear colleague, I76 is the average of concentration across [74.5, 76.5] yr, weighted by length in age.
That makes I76 224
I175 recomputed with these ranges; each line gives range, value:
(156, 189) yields 198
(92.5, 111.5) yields 226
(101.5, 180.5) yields 197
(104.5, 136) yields 209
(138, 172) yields 182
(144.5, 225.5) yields 204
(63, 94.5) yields 226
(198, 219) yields 214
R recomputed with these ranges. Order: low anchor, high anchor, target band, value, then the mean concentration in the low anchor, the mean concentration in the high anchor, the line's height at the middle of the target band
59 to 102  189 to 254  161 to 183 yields 3.09 yr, 226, 226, 226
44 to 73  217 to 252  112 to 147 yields 4.91 yr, 233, 233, 233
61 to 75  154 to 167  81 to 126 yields -2.78 yr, 221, 181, 206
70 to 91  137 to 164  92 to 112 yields -1.14 yr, 227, 182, 213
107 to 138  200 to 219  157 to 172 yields 1.83 yr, 208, 214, 211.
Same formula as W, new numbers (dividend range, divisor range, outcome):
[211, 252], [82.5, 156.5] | 1.11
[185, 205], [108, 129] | 1.06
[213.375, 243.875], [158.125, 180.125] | 1.22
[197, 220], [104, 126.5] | 1.03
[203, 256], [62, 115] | 1.02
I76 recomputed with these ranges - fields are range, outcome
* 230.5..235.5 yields 253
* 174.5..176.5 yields 201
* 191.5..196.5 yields 219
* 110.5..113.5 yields 222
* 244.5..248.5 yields 224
